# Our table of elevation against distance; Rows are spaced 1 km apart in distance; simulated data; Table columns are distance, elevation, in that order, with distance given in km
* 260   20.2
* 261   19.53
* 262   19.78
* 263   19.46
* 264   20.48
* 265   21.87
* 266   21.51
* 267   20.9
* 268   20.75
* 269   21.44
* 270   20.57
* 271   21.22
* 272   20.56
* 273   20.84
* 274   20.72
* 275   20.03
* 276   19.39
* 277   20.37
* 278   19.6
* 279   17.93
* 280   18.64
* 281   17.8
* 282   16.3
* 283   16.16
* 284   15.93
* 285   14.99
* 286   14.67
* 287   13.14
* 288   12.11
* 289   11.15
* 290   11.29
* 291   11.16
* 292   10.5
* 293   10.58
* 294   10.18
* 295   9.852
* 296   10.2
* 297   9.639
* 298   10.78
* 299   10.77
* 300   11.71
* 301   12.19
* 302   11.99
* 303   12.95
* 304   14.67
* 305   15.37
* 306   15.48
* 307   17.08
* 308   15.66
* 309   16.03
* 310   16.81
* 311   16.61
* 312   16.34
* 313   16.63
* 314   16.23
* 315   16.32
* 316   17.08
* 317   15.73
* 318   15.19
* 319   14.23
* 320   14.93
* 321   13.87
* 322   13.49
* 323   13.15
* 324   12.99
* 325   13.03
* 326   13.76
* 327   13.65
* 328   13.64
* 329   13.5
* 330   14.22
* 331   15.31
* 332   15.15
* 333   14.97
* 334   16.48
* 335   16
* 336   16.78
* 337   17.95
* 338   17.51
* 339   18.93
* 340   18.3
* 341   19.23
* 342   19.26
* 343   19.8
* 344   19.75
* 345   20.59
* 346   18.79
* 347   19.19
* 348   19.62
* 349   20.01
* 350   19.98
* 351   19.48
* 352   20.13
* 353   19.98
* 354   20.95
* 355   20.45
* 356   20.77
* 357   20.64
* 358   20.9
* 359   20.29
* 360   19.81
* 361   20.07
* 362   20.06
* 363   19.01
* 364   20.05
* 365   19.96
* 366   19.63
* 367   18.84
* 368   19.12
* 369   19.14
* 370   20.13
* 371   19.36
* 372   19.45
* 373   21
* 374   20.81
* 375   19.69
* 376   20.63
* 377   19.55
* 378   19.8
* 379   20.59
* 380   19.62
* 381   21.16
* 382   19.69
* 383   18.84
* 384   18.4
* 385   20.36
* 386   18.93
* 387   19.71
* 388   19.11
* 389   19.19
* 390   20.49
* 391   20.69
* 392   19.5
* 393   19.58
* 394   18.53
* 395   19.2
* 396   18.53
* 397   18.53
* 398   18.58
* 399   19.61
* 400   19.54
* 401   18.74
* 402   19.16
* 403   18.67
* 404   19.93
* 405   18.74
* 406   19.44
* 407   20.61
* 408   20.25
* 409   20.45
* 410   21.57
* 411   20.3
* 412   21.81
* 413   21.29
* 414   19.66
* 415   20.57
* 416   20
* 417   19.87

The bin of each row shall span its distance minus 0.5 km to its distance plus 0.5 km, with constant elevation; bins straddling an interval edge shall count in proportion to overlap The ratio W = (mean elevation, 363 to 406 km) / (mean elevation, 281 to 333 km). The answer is 1.41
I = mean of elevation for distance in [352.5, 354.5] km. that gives 20.5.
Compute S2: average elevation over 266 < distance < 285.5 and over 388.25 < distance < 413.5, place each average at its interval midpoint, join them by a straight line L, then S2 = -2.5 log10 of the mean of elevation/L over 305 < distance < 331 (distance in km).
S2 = 0.28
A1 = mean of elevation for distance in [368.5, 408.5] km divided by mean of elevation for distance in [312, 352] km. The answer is 1.18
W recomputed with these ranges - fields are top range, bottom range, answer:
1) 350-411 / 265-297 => 1.20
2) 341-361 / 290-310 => 1.59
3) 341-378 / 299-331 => 1.36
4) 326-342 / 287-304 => 1.44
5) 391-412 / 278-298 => 1.46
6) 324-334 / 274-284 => 0.77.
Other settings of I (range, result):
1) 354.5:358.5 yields 20.7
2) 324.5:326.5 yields 13.4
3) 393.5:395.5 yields 18.9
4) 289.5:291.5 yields 11.2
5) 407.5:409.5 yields 20.4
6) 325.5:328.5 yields 13.7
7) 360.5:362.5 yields 20.1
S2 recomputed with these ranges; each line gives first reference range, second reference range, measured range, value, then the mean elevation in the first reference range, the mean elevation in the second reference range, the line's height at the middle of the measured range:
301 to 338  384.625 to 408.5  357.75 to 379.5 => -0.12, 15.1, 19.4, 17.8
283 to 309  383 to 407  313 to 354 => -0.10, 12.7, 19.3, 15.2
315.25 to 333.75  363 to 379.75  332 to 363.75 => -0.12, 14.4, 19.8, 17.1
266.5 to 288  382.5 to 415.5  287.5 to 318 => 0.36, 18.5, 19.7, 18.8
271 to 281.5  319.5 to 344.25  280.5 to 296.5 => 0.41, 19.7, 15.8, 18.8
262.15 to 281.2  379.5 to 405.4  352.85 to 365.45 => -0.03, 20.2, 19.3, 19.6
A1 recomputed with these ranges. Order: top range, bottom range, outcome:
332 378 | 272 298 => 1.29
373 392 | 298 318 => 1.33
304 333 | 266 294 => 0.89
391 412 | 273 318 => 1.32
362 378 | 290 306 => 1.70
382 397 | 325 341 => 1.23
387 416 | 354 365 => 0.98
